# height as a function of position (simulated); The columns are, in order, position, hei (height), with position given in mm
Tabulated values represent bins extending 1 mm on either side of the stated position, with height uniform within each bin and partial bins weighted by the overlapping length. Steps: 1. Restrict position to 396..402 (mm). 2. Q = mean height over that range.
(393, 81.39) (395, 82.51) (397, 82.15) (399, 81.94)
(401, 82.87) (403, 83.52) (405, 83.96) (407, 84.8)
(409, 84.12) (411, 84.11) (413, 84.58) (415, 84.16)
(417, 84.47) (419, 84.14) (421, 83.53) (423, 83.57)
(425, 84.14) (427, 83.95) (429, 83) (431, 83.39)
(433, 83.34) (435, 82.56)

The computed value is 82.3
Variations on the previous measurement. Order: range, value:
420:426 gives 83.7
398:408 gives 83.4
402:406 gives 83.7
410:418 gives 84.3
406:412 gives 84.3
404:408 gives 84.4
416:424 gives 83.9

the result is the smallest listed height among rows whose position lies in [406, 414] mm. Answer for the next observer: 84.11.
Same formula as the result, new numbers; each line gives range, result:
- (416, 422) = 83.53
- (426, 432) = 83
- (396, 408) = 81.94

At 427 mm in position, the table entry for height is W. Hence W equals 83.95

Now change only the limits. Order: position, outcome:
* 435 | 82.56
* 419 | 84.14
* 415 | 84.16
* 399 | 81.94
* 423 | 83.57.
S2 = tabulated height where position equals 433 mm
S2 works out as 83.34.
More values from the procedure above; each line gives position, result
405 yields 83.96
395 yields 82.51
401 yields 82.87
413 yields 84.58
